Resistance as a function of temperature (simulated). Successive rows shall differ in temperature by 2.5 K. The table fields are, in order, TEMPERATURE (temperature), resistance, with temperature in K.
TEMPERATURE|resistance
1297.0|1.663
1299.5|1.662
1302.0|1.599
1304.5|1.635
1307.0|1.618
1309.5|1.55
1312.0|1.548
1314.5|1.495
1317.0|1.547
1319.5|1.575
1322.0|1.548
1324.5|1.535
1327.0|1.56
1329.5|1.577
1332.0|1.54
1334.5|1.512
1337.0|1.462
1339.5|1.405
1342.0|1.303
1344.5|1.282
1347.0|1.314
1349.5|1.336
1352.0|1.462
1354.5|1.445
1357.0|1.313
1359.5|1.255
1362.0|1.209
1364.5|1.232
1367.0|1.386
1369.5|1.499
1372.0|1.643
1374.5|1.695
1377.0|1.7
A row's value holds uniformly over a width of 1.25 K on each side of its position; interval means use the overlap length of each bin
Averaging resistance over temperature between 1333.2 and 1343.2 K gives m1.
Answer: 1.42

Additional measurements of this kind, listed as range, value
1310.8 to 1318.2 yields 1.53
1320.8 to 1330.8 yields 1.55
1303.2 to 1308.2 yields 1.63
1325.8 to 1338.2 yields 1.53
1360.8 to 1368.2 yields 1.28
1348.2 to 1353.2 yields 1.4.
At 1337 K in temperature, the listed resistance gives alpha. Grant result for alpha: 1.462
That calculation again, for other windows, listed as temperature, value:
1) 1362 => 1.209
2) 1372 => 1.643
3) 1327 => 1.56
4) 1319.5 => 1.575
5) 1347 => 1.314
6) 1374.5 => 1.695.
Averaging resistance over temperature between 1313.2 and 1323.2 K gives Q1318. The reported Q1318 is 1.54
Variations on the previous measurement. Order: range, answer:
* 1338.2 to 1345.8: 1.33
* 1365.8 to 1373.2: 1.51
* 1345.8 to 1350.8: 1.33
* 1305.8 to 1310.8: 1.58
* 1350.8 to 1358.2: 1.41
